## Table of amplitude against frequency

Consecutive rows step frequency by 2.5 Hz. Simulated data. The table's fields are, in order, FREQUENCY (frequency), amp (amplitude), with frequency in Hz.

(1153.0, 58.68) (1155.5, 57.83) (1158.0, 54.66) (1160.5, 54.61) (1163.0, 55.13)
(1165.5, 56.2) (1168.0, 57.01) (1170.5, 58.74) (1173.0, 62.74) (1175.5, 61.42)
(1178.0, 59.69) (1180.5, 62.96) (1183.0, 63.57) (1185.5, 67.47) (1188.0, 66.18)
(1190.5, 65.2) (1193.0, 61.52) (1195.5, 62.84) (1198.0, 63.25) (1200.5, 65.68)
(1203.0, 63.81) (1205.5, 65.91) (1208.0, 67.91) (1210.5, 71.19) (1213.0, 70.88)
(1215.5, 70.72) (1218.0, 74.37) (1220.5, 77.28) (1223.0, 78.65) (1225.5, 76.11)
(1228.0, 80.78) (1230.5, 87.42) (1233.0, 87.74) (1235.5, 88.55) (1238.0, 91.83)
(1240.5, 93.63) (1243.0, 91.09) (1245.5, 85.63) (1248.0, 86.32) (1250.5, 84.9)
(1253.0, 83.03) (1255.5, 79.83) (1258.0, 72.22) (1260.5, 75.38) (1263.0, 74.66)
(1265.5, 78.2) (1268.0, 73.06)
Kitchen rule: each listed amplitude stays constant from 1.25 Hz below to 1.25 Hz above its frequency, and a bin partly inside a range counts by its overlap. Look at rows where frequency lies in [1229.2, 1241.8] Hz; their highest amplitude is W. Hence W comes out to 93.63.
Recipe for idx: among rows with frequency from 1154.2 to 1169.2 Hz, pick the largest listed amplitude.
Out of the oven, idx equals 57.83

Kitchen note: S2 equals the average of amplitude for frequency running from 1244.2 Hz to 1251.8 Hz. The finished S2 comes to 85.6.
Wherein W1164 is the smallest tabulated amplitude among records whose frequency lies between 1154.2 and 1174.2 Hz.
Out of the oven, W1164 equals 54.61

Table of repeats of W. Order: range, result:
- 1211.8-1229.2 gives 80.78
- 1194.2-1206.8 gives 65.91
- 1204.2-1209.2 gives 67.91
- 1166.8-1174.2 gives 62.74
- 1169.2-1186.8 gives 67.47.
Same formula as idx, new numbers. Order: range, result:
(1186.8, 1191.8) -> 66.18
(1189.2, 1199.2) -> 65.2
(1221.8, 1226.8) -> 78.65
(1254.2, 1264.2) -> 79.83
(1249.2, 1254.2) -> 84.9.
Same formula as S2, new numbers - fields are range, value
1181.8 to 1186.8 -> 65.5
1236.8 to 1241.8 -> 92.7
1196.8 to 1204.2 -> 64.3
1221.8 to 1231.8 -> 80.8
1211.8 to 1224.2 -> 74.4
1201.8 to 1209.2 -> 65.9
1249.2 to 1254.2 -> 84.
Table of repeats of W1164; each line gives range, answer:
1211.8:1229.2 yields 70.72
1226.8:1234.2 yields 80.78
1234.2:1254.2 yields 83.03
